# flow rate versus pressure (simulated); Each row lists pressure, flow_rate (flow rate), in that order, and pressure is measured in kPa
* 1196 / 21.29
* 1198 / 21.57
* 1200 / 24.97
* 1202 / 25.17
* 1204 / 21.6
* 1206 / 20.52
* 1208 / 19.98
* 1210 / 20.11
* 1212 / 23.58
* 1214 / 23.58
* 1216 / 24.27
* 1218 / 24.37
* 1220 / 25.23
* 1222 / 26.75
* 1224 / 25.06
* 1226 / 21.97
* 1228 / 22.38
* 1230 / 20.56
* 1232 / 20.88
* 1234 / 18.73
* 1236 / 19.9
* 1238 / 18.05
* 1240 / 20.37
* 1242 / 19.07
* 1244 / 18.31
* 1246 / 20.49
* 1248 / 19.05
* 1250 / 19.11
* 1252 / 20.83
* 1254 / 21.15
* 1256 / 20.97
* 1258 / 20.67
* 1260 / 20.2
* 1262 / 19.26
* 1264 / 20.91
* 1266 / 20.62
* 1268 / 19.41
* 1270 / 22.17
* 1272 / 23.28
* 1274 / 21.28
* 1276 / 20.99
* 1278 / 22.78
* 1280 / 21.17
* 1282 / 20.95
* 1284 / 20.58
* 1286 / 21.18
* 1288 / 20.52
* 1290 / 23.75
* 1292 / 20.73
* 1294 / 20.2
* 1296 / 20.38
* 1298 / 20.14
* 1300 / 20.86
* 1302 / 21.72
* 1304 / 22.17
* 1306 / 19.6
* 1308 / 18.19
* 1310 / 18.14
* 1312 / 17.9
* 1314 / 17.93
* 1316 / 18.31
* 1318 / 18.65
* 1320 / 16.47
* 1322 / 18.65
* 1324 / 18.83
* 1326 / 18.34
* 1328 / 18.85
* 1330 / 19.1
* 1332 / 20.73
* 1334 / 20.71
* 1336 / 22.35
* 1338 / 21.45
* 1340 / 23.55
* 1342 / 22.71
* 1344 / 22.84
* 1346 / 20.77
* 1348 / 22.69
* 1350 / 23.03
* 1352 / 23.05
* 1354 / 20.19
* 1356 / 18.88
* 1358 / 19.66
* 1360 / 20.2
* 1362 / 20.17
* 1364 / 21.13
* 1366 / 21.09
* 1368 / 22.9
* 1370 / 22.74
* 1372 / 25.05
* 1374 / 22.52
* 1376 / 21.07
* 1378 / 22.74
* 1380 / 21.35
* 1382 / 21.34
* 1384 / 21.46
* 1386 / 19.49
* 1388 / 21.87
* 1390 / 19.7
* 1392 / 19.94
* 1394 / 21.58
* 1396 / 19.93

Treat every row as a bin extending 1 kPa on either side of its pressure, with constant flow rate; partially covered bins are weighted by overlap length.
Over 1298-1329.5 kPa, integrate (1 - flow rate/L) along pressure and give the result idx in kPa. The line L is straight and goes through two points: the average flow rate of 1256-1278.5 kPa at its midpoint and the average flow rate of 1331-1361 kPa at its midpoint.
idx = 3.4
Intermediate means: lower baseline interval 21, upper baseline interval 21.5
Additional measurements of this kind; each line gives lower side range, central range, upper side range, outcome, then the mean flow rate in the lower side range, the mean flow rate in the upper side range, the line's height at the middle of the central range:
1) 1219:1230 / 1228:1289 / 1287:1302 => 5.4 kPa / 23.9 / 21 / 22.5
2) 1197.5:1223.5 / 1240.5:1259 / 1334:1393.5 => 2.3 kPa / 23.3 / 21.6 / 22.8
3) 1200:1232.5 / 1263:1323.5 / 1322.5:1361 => 3.9 kPa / 23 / 20.9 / 21.7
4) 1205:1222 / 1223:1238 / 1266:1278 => 0.9 kPa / 22.9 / 21.5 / 22.5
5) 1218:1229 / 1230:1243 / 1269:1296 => 2.2 kPa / 24.3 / 21.5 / 23.7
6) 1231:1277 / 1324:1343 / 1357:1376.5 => 0.4 kPa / 20.2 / 21.7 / 21.2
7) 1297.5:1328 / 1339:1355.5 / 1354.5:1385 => -1.4 kPa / 19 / 21.5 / 20.5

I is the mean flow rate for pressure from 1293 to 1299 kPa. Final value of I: 20.2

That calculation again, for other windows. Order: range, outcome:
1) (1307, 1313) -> 18.1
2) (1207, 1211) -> 20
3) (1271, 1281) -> 21.9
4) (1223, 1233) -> 22.2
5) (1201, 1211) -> 21.5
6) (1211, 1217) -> 23.8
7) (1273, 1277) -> 21.1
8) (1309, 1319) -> 18.2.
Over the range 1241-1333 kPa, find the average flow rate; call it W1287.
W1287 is 20.1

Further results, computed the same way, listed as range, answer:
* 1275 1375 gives 20.7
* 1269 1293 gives 21.6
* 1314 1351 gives 20.4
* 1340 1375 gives 21.8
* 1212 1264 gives 21.3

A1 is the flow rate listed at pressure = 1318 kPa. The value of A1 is 18.65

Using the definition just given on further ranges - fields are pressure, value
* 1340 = 23.55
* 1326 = 18.34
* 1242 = 19.07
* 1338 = 21.45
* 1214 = 23.58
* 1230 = 20.56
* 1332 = 20.73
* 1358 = 19.66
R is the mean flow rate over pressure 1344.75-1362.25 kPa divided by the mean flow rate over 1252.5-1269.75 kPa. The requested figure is 1.03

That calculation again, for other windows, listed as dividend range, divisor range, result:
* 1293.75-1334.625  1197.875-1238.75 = 0.86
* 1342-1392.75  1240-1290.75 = 1.04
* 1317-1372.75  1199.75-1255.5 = 0.97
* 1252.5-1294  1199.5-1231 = 0.91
